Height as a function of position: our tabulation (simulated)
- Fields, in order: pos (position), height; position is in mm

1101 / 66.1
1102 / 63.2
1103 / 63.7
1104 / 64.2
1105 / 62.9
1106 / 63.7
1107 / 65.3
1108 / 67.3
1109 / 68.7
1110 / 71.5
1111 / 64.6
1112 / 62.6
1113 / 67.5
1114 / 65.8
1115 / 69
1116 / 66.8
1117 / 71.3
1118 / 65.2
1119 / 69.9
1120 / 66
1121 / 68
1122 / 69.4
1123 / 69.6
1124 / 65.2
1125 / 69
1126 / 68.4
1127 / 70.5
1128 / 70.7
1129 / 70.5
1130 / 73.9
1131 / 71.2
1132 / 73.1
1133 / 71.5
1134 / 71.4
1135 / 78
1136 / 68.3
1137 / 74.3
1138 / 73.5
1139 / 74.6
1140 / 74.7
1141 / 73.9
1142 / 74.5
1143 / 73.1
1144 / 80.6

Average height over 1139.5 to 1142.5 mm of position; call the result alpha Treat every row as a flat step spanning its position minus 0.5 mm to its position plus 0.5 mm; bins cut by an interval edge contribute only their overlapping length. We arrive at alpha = 74.4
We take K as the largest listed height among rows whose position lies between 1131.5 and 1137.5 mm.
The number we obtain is 78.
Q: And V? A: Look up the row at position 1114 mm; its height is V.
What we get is 65.8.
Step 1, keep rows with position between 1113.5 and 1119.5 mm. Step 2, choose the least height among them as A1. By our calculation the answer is 65.2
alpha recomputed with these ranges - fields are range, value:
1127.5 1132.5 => 71.9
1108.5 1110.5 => 70.1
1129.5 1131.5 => 72.6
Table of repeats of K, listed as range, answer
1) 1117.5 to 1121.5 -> 69.9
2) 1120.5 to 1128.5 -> 70.7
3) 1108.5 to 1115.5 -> 71.5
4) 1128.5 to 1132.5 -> 73.9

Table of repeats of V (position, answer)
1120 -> 66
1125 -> 69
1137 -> 74.3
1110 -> 71.5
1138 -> 73.5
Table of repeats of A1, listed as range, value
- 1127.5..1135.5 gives 70.5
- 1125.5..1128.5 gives 68.4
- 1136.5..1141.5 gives 73.5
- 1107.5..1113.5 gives 62.6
